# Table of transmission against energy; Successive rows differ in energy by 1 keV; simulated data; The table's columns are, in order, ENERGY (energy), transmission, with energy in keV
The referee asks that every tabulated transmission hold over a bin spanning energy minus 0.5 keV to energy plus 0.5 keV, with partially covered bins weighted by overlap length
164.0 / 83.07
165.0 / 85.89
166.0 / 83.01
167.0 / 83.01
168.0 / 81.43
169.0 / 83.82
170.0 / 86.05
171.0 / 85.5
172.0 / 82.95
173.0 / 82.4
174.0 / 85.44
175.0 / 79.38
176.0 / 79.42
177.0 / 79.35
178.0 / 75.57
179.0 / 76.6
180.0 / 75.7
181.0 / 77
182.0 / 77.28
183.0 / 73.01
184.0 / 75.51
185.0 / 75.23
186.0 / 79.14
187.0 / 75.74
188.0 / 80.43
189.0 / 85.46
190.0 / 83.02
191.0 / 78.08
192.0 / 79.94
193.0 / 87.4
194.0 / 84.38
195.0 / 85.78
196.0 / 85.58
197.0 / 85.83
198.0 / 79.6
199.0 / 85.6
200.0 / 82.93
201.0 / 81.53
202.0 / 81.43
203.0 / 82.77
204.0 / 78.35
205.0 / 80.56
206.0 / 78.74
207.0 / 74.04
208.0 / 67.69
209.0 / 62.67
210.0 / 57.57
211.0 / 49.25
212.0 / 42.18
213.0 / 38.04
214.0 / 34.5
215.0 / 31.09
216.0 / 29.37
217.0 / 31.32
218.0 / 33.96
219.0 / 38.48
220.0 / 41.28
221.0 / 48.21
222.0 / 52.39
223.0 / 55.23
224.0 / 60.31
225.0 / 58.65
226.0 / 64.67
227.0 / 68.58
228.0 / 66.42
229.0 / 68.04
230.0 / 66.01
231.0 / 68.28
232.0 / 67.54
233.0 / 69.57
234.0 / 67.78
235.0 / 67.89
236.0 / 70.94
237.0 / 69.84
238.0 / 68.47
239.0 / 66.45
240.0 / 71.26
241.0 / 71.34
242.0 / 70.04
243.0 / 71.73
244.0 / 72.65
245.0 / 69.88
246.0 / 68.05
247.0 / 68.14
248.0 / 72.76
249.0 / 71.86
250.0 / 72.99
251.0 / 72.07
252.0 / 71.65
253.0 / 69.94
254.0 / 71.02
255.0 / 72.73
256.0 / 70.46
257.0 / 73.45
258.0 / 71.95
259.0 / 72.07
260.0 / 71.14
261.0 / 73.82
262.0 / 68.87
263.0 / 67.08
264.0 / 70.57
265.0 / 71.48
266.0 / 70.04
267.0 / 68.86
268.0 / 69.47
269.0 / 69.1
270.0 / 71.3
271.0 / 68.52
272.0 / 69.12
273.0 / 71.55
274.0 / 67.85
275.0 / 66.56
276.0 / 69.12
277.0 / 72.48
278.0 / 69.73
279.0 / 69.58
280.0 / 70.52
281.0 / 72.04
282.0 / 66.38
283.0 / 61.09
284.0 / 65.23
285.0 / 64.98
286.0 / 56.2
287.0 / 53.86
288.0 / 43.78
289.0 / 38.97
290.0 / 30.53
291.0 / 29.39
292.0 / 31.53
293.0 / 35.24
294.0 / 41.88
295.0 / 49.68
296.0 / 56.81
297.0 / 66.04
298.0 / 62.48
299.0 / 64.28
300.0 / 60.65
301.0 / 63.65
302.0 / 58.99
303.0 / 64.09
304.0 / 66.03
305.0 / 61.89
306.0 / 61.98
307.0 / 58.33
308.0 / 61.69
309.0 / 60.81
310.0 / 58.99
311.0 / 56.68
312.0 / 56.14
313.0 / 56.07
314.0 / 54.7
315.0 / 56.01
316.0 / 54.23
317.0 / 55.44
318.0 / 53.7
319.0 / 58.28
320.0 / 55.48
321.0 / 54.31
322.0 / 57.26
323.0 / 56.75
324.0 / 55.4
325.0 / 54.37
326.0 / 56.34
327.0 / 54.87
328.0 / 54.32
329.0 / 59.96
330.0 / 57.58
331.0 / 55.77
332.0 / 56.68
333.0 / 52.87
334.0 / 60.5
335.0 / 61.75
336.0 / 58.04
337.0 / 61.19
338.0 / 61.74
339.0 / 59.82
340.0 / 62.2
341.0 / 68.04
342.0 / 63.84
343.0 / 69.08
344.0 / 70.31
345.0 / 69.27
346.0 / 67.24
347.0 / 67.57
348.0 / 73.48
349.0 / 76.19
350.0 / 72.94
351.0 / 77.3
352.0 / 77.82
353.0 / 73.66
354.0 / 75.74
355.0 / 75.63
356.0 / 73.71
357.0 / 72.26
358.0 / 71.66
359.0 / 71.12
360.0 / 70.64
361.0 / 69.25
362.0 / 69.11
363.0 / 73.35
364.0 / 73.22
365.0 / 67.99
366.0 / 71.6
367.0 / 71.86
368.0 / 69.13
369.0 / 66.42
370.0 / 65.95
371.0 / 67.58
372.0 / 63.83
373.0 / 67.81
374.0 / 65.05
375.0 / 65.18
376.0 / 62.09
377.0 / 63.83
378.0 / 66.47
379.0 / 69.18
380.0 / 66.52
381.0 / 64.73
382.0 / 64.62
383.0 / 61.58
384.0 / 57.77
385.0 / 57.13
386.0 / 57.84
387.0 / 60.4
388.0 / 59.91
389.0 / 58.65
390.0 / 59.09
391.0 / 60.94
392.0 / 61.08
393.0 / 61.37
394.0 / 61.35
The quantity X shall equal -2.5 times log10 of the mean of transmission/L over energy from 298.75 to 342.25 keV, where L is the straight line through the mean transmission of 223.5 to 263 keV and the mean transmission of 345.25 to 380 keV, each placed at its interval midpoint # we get 0.19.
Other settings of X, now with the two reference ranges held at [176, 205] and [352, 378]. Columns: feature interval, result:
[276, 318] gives 0.28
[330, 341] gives 0.20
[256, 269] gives 0.08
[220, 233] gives 0.26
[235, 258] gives 0.09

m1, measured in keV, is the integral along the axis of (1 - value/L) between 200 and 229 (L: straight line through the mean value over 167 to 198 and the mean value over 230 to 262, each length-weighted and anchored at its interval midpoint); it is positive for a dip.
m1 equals 7.0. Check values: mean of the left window 80.8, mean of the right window 70.5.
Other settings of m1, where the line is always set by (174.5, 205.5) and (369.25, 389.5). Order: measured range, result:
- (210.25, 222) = 5.87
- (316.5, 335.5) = 3.26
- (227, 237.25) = 1.11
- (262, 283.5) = 1.09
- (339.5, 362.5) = -1.87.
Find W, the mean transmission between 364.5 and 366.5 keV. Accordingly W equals 69.8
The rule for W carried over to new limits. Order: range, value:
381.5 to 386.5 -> 59.8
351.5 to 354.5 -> 75.7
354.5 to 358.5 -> 73.3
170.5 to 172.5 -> 84.2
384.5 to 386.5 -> 57.5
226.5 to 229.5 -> 67.7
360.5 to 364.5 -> 71.2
